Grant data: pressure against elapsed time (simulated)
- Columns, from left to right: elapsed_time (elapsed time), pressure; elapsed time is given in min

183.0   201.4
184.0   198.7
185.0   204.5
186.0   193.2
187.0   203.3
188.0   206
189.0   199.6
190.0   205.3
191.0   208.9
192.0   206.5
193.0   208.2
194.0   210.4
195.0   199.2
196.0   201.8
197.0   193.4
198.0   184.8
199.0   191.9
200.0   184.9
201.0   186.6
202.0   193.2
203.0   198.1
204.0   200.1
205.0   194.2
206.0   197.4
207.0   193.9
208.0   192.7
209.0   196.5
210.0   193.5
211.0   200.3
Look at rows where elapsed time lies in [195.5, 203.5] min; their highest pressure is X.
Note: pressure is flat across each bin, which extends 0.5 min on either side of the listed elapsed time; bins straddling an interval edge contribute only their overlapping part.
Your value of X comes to 201.8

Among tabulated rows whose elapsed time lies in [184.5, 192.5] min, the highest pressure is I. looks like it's 208.9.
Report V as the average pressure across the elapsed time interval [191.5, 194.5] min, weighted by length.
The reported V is 208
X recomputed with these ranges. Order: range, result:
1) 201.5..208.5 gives 200.1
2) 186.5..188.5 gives 206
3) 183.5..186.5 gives 204.5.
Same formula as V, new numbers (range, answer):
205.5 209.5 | 195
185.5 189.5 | 201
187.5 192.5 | 205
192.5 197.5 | 203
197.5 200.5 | 187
